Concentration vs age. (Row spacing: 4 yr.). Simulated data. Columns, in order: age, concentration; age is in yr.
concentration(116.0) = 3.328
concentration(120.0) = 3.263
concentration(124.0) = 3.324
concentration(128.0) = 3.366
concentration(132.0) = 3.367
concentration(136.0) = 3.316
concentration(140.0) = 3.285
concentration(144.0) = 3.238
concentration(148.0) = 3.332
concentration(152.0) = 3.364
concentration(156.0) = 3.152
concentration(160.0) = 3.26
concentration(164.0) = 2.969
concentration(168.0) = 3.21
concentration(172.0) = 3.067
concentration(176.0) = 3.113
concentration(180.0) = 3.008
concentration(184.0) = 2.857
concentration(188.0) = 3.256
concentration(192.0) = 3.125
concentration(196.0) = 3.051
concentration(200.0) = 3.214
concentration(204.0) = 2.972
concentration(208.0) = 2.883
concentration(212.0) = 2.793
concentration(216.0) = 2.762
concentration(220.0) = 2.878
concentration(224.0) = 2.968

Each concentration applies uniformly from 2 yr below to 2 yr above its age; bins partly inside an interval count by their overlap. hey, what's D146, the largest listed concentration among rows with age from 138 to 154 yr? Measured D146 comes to 3.364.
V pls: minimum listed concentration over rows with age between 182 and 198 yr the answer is 2.857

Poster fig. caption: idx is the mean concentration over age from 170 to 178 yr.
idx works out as 3.09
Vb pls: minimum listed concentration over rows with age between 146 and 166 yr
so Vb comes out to 2.969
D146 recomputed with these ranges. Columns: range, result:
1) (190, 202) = 3.214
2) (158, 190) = 3.26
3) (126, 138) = 3.367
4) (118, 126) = 3.324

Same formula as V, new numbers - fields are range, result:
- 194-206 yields 2.972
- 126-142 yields 3.285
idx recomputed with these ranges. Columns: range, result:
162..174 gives 3.08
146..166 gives 3.22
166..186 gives 3.05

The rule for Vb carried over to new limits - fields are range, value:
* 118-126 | 3.263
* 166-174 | 3.067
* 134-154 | 3.238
